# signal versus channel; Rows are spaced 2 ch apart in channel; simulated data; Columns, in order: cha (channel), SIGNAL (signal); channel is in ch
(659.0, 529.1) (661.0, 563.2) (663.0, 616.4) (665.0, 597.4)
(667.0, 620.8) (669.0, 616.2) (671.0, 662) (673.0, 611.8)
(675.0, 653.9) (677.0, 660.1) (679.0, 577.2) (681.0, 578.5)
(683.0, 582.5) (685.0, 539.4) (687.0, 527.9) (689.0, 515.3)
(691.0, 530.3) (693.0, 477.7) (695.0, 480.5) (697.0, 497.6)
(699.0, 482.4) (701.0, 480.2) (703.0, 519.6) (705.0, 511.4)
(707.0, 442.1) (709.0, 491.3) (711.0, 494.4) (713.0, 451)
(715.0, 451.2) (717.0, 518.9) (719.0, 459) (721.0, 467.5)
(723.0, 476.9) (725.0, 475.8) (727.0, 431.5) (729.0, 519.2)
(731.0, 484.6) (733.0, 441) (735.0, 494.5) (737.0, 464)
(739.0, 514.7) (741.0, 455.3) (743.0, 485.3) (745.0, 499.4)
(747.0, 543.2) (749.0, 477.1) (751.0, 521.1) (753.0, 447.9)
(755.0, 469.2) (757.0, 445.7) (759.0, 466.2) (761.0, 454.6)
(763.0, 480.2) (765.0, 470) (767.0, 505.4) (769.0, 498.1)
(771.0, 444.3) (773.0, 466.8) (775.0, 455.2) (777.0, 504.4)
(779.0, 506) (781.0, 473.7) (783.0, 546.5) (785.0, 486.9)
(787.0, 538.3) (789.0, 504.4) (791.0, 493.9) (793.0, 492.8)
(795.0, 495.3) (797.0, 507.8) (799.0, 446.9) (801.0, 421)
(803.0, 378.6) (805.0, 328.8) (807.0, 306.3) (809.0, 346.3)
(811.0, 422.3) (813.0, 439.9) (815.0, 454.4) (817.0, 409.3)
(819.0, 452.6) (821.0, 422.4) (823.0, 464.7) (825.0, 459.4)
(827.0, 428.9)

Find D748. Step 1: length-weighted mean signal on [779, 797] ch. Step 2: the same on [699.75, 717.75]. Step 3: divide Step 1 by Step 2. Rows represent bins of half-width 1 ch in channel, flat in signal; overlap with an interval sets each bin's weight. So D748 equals 1.0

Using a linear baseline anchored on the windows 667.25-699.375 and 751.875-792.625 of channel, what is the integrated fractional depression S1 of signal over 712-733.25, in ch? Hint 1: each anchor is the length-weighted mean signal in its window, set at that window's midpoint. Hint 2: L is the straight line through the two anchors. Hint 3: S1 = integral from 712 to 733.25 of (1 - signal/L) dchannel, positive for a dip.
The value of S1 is 2.3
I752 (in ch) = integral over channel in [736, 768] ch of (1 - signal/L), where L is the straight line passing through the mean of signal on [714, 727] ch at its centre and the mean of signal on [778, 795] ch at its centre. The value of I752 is 0.4 ch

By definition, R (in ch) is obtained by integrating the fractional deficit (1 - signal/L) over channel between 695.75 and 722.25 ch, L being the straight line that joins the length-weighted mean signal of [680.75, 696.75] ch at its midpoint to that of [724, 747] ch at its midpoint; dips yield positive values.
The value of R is 1.3 ch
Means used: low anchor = 525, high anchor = 481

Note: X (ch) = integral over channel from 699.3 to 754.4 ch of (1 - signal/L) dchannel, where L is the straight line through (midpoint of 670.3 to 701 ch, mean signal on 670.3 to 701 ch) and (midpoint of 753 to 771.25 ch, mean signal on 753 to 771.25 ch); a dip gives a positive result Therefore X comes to 2.88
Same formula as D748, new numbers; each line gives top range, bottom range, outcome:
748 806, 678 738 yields 0.96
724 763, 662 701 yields 0.84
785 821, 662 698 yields 0.76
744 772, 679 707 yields 0.93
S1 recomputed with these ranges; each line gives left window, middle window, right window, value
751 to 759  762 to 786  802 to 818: -2.7 ch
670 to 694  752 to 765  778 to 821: 0.8 ch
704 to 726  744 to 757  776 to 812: -0.6 ch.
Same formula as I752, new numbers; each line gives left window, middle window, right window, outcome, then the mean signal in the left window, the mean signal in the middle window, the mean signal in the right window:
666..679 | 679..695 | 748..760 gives 1.8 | 633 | 535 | 471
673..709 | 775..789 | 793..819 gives -2.0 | 534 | 505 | 418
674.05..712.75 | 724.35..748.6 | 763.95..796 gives 1.2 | 527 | 484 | 493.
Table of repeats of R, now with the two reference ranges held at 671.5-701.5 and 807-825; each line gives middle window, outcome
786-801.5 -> -1.6 ch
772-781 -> -0.4 ch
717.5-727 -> 0.8 ch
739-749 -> -0.1 ch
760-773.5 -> -0.1 ch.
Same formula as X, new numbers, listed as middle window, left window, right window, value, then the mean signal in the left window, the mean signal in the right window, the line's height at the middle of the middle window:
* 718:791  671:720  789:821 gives -1.6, 525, 429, 473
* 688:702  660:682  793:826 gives 2.1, 614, 424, 581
